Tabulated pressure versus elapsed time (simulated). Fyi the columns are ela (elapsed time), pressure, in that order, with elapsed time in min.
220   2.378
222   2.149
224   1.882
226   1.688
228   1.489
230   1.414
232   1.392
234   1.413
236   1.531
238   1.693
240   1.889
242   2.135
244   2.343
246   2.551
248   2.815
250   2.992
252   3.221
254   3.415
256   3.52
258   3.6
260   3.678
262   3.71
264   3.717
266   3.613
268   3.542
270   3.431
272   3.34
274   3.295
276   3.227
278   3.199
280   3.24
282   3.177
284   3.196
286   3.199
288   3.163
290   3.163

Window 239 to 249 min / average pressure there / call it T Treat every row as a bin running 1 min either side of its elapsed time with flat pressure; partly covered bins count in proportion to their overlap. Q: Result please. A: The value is 2.35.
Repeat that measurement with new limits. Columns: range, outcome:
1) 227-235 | 1.43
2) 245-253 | 2.89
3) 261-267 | 3.68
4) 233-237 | 1.47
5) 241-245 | 2.24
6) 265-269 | 3.58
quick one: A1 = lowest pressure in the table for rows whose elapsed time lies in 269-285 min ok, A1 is 3.177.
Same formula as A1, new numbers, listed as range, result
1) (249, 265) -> 2.992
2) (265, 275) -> 3.295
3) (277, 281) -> 3.199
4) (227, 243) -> 1.392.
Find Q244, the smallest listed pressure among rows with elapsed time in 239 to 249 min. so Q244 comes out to 1.889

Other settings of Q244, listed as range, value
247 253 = 2.815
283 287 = 3.196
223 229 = 1.489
